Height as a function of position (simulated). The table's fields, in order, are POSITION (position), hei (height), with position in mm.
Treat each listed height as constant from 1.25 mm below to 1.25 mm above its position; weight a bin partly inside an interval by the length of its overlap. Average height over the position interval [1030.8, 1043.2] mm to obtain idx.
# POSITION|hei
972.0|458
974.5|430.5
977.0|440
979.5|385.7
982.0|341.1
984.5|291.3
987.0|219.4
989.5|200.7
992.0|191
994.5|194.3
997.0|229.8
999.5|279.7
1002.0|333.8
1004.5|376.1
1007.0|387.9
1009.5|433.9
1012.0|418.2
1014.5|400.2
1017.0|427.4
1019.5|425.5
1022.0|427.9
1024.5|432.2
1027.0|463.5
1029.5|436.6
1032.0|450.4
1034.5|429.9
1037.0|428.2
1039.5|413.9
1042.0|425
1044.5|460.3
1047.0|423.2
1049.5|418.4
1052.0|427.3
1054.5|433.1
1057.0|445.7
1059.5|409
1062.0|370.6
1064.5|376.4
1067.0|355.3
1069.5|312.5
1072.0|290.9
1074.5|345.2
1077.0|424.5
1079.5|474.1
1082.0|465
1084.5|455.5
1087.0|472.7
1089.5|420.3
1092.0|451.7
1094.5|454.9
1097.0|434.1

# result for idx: 429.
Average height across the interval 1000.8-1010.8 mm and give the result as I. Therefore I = 383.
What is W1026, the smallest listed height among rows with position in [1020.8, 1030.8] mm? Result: 427.9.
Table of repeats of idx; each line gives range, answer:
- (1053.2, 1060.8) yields 429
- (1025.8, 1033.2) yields 450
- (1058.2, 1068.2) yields 378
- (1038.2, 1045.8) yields 433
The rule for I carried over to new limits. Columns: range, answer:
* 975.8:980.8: 412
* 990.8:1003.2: 246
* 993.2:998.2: 212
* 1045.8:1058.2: 430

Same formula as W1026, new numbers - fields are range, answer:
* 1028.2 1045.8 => 413.9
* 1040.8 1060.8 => 409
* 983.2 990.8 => 200.7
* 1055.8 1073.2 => 290.9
